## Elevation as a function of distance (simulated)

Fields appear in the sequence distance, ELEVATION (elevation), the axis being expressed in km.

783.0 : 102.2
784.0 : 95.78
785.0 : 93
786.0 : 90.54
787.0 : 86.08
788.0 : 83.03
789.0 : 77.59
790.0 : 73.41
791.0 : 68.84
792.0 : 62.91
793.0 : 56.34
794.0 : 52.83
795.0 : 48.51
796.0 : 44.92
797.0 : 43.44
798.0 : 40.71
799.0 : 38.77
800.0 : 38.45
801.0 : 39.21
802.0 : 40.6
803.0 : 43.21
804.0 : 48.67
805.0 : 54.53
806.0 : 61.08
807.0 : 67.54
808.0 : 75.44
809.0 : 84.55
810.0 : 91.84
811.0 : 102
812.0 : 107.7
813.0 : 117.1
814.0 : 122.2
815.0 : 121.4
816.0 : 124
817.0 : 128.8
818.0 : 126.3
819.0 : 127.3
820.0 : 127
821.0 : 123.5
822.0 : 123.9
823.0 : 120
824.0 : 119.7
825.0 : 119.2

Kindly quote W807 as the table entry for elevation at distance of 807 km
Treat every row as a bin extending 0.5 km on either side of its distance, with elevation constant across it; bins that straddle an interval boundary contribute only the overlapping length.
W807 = 67.54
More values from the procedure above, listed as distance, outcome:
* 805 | 54.53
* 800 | 38.45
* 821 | 123.5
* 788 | 83.03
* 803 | 43.21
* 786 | 90.54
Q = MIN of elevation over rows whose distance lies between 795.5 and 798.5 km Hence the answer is 40.71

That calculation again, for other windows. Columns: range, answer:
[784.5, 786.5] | 90.54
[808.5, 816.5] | 84.55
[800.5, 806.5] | 39.21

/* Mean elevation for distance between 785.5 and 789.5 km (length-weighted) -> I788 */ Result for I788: 84.3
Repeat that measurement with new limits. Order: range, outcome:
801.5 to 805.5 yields 46.8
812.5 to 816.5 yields 121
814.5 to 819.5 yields 126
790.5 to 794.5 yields 60.2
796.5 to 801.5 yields 40.1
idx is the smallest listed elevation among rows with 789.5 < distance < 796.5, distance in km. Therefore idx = 44.92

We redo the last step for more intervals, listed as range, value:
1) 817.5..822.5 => 123.5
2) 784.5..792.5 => 62.91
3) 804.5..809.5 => 54.53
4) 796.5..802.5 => 38.45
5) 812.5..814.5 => 117.1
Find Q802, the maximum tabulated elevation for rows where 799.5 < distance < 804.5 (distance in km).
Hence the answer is 48.67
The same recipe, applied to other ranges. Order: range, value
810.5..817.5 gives 128.8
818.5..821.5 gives 127.3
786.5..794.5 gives 86.08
